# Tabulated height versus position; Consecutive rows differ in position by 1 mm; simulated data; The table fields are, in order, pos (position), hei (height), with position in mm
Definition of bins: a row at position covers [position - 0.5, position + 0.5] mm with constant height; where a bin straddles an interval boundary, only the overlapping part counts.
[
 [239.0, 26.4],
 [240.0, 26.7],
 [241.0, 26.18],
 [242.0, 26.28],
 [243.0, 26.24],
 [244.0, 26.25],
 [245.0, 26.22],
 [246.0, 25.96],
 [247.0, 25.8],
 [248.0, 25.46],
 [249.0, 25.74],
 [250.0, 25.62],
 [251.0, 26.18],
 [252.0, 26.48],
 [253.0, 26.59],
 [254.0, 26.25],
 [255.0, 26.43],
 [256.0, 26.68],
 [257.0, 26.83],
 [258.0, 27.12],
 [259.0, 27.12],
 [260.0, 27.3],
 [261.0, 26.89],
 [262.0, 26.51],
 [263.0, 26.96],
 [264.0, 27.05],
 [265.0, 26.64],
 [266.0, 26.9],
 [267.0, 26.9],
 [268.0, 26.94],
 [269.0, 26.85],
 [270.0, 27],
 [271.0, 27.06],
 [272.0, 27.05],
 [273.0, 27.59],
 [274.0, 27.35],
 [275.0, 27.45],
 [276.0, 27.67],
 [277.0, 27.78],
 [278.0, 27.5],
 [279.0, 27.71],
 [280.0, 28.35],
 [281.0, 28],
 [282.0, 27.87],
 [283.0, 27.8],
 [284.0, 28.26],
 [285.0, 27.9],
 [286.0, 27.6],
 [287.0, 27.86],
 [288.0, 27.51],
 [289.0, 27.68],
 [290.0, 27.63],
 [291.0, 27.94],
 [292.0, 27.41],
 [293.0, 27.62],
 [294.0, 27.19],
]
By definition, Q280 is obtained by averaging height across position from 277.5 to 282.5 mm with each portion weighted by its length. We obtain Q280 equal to 27.9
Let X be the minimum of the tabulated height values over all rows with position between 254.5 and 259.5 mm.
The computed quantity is 26.43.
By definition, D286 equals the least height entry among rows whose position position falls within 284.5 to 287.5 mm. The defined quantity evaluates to 27.6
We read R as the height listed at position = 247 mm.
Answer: 25.8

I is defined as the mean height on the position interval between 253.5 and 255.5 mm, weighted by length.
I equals 26.3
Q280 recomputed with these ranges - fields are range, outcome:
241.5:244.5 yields 26.3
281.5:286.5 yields 27.9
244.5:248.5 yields 25.9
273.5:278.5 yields 27.6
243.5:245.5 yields 26.2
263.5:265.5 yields 26.8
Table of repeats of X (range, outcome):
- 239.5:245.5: 26.18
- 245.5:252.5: 25.46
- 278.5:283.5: 27.71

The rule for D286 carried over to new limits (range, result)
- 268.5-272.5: 26.85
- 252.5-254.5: 26.25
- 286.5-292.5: 27.41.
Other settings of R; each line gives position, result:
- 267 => 26.9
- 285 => 27.9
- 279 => 27.71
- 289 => 27.68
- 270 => 27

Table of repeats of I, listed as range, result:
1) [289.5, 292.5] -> 27.7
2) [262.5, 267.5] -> 26.9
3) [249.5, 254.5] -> 26.2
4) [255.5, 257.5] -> 26.8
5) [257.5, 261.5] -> 27.1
